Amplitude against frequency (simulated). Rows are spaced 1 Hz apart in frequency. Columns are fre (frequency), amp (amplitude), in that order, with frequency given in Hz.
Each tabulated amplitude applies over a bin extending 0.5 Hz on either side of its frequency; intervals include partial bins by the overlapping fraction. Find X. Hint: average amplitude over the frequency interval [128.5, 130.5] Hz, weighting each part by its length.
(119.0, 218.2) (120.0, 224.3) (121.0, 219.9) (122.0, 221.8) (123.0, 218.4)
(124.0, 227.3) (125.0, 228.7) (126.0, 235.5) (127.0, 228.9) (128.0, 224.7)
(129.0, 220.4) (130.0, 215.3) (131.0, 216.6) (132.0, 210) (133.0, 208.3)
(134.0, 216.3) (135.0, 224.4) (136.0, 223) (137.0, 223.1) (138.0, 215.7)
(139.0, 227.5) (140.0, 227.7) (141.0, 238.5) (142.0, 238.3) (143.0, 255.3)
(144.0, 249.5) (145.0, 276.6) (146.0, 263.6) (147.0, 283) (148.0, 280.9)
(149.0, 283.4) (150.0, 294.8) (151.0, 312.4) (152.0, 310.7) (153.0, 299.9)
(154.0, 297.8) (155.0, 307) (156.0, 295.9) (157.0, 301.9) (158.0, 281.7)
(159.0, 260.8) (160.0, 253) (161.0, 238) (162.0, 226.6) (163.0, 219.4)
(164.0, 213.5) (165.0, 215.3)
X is 218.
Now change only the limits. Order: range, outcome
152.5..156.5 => 300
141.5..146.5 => 257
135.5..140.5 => 223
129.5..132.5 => 214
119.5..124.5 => 222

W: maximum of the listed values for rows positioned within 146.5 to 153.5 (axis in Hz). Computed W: 312.4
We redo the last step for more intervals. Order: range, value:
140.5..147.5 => 283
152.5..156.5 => 307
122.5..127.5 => 235.5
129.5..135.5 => 224.4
